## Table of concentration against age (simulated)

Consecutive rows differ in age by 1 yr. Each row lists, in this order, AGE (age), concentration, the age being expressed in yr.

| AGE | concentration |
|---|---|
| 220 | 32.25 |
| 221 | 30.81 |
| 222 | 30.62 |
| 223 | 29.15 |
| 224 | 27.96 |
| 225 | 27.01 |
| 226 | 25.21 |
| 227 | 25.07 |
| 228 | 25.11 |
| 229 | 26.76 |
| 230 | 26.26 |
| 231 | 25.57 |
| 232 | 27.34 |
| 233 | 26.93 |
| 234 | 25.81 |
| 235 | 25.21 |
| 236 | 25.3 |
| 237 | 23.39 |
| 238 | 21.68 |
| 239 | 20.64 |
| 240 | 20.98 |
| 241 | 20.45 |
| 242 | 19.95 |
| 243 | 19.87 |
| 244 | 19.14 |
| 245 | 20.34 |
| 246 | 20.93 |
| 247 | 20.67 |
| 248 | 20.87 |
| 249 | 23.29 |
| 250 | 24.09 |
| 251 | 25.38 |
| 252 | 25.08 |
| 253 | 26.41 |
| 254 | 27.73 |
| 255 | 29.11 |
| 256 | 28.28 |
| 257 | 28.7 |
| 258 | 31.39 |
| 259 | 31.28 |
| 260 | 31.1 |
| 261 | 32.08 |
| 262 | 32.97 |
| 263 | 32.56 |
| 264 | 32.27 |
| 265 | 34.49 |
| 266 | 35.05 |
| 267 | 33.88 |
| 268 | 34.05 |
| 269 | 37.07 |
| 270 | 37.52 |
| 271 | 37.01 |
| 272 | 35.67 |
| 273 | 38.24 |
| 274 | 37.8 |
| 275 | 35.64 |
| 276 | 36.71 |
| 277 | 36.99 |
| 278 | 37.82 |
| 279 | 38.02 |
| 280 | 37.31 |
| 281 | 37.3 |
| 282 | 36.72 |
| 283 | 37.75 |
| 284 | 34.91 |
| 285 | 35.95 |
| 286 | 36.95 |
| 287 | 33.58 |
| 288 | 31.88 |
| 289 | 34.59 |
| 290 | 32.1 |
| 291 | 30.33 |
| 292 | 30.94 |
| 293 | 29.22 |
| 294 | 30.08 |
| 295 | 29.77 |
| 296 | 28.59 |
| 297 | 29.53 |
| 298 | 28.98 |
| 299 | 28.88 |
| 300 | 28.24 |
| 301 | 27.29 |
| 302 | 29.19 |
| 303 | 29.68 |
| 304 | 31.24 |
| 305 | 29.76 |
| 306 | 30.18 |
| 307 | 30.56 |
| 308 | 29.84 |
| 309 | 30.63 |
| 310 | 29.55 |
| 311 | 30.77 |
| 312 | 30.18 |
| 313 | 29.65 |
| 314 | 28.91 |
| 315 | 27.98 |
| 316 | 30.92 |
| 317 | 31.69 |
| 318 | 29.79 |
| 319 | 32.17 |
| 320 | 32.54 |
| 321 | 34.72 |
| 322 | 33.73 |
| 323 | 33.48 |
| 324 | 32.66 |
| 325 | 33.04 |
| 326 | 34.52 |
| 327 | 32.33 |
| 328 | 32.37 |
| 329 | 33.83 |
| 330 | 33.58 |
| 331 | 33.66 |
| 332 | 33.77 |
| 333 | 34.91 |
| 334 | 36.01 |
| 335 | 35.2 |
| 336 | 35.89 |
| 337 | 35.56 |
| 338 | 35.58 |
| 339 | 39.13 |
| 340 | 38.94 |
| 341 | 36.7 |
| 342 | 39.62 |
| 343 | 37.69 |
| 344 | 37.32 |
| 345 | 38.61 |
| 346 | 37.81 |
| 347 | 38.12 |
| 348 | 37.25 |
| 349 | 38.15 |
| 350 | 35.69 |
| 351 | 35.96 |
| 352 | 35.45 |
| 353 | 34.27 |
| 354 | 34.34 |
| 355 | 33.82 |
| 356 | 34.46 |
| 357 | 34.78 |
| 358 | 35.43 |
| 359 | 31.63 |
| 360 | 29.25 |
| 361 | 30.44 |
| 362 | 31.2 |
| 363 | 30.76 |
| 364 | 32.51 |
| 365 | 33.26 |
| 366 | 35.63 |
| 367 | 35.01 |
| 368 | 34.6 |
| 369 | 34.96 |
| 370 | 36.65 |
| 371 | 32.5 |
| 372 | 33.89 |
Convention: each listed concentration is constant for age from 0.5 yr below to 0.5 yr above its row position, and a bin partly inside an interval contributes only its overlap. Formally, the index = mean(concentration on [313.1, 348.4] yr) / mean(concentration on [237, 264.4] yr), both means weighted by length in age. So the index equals 1.36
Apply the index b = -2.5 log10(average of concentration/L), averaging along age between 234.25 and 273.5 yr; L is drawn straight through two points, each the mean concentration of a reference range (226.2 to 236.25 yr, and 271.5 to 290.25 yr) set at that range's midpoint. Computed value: 0.11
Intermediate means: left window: 25.9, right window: 36.2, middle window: 27.8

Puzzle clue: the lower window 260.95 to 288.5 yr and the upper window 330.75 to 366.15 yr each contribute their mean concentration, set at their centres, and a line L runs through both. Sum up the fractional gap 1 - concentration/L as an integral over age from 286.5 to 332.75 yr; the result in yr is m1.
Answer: 5.7 yr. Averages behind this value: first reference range 35.7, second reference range 35.3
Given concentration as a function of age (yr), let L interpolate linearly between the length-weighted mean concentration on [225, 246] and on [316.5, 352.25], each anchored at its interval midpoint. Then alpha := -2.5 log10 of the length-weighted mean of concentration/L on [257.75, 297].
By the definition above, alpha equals -0.20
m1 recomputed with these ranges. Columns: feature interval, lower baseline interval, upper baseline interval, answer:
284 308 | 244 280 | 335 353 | 1.9 yr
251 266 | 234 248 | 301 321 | -4.1 yr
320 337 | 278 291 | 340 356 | 1.1 yr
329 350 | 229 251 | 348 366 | -2.9 yr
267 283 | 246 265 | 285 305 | -4.1 yr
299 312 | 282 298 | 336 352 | 1.6 yr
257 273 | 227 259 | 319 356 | -4.1 yr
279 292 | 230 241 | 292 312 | -3.1 yr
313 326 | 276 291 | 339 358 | 1.6 yr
